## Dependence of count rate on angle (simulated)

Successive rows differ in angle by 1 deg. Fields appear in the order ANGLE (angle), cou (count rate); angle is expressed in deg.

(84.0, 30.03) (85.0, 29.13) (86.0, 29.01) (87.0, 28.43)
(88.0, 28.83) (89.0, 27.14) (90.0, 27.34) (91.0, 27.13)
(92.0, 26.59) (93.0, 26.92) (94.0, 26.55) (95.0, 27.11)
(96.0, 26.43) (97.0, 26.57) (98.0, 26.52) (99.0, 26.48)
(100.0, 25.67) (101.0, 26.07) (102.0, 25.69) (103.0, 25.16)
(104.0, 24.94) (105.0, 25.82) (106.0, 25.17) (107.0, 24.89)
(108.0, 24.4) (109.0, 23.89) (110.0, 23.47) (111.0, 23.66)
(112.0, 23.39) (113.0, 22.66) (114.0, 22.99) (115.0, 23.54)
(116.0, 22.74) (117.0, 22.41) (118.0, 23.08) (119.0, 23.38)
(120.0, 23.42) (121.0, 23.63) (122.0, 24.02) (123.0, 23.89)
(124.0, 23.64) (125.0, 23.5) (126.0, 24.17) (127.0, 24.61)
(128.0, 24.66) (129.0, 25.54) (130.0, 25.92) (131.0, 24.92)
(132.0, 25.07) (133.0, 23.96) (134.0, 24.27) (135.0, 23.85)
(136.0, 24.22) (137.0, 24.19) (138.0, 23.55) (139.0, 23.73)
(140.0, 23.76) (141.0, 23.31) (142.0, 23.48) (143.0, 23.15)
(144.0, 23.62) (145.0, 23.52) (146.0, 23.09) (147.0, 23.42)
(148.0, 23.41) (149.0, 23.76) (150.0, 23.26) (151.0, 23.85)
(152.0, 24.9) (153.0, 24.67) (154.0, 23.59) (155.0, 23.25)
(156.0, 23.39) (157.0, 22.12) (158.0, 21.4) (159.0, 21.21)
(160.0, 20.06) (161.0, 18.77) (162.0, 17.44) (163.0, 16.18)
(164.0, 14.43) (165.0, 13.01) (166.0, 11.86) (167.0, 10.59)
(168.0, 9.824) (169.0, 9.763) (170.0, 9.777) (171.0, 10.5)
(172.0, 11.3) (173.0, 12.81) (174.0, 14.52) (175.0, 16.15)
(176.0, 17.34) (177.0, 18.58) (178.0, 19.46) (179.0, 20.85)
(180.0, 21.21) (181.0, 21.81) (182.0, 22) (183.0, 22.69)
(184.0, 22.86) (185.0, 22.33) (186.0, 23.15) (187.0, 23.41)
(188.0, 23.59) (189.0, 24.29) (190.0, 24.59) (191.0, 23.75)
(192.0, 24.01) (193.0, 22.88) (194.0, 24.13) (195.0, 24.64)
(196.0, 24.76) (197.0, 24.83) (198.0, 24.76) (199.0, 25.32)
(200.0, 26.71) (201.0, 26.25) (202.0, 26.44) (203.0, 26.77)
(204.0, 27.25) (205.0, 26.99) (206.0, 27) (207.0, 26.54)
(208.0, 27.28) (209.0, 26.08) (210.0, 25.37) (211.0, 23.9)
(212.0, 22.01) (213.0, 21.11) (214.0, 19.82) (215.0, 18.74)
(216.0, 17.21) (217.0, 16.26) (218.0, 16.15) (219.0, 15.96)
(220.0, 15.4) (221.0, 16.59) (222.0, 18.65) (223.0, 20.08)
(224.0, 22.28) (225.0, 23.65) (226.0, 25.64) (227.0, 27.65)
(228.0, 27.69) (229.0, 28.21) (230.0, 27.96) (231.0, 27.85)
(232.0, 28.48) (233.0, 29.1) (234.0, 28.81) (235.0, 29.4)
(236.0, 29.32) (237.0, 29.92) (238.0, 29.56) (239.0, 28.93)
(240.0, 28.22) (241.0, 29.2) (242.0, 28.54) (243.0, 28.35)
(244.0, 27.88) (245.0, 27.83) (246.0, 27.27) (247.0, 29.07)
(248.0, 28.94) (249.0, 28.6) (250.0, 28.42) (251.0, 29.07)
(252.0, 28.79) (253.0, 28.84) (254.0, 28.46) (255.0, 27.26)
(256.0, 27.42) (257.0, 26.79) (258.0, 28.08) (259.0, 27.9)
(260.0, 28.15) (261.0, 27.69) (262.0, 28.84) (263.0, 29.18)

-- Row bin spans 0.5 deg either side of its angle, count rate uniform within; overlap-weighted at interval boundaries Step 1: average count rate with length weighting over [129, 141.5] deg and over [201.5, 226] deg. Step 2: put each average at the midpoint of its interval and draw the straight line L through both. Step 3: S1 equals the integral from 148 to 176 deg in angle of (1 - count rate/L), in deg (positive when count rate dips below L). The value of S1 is 7.1 deg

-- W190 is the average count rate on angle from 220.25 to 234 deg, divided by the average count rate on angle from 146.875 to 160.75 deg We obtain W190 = 1.1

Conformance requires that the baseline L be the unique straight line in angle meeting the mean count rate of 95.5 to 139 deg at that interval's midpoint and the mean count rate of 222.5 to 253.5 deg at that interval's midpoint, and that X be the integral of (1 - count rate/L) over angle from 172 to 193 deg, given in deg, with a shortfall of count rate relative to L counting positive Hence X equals 4.4 deg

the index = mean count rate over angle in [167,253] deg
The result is 23.4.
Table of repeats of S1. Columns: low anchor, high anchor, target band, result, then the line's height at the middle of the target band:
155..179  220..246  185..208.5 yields -4.98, 20.7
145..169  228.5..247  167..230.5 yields 7.60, 24.3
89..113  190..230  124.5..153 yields 0.92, 24.8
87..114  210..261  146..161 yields 1.63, 25.7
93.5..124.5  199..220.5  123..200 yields 7.55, 23.7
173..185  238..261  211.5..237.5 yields 2.17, 25.2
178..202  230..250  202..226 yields 3.69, 26.1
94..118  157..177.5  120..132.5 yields -1.70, 21.5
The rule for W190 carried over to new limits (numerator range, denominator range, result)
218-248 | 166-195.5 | 1.37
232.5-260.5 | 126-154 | 1.18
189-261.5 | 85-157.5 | 1.04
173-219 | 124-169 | 1.04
